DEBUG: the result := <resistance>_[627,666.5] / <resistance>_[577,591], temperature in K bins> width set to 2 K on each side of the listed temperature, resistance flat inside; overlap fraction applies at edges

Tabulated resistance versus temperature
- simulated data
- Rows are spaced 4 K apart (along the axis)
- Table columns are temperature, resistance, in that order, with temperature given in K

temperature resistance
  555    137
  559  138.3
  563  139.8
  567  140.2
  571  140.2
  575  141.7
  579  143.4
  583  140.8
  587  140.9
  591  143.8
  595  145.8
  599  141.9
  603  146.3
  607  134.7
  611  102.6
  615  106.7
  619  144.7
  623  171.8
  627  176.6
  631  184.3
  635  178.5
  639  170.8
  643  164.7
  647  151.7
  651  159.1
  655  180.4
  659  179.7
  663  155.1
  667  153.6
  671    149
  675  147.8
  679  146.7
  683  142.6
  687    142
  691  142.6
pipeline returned 1.19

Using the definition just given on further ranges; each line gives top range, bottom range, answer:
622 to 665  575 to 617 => 1.26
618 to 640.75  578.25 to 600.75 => 1.21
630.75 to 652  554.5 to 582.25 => 1.19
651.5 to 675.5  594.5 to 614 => 1.22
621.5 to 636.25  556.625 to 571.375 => 1.28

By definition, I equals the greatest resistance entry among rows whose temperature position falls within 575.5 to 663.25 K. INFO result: 184.3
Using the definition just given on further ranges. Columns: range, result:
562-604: 146.3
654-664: 180.4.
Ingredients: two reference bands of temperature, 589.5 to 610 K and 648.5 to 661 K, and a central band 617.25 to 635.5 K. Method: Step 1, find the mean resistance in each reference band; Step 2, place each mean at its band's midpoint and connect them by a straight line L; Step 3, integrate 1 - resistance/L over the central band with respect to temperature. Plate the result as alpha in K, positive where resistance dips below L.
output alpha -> -1.7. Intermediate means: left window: 141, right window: 172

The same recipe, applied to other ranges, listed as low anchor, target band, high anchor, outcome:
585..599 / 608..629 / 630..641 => 3.1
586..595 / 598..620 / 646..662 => 3.2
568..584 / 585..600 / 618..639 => 0.8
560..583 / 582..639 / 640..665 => 1.8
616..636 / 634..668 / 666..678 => -1.8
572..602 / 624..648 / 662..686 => -4.3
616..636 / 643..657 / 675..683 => -0.5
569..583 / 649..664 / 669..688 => -2.5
